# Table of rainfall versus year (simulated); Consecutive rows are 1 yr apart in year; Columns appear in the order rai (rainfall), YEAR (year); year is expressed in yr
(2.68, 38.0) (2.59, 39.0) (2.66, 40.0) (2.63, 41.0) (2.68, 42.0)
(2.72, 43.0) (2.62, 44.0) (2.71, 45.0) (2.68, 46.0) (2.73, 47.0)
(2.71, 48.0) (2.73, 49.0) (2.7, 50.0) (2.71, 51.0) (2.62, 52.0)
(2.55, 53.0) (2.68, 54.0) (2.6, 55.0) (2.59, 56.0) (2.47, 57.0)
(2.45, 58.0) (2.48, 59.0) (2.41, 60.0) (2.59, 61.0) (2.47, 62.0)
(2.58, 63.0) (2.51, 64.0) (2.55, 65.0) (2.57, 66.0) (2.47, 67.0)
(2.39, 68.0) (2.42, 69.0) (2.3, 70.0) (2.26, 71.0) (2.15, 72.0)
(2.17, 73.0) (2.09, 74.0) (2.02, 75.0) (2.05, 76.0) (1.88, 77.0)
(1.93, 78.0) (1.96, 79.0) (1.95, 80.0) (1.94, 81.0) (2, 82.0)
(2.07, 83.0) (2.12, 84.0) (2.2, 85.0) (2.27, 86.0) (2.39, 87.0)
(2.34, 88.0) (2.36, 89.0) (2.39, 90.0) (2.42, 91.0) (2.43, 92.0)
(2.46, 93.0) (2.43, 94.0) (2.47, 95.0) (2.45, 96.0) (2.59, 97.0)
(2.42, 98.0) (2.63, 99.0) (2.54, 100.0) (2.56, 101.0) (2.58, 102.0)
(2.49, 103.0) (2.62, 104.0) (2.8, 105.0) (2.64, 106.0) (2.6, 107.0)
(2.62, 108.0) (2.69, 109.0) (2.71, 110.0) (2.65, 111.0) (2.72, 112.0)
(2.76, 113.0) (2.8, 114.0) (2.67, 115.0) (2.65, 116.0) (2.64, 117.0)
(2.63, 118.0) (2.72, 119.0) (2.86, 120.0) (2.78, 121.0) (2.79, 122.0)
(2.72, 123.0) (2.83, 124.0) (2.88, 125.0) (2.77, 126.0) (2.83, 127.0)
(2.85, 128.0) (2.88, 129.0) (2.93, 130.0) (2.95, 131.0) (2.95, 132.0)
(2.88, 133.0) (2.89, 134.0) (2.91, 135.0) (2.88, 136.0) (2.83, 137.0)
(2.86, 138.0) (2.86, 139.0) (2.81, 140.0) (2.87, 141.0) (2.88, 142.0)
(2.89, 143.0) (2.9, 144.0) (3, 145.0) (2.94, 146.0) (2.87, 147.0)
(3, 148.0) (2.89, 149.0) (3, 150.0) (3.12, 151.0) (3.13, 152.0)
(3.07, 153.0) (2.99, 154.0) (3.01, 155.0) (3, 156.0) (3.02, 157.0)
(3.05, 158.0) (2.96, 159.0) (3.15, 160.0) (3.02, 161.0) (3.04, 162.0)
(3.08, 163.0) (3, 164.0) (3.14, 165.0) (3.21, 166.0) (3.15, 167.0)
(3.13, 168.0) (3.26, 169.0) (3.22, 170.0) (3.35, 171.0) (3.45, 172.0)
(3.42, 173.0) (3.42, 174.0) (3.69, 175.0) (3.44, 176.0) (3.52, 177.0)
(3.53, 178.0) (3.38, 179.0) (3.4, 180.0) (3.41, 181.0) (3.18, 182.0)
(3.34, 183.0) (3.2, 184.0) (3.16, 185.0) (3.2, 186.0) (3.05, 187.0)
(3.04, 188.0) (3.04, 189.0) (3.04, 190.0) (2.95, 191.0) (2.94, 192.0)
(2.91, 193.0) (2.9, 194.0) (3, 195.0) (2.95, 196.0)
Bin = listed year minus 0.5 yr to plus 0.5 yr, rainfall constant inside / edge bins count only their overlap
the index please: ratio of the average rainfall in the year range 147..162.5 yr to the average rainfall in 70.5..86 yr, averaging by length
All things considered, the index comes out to 1.47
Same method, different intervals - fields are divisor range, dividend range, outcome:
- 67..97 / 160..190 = 1.46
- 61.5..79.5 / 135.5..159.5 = 1.30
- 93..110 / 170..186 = 1.31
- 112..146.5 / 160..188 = 1.15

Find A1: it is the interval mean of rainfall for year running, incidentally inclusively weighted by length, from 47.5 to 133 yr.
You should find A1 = 2.51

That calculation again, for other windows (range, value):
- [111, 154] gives 2.86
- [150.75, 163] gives 3.05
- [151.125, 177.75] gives 3.19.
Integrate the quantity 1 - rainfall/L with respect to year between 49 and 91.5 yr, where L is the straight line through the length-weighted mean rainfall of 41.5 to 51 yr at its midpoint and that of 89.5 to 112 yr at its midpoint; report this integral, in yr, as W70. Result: 4.8 yr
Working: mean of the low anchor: 2.7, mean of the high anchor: 2.56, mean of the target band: 2.34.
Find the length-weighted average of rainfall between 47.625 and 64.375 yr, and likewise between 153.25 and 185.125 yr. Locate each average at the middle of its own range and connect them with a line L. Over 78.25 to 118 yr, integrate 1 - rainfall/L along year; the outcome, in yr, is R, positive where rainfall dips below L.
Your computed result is 5.1 yr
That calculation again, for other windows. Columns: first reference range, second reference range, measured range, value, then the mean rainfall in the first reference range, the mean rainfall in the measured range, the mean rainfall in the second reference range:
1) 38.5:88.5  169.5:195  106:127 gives 0.4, 2.41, 2.73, 3.24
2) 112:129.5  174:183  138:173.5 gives 1.4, 2.77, 3.05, 3.44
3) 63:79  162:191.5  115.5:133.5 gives -0.3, 2.25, 2.81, 3.25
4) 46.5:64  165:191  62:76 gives 1.7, 2.59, 2.34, 3.28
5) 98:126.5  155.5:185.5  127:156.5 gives 0.4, 2.69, 2.93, 3.24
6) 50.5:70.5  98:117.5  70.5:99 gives 3.9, 2.52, 2.23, 2.65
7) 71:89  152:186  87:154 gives -3.5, 2.1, 2.74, 3.22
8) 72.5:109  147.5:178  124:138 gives -0.4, 2.33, 2.88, 3.17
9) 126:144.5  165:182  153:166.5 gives 0.6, 2.88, 3.05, 3.36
